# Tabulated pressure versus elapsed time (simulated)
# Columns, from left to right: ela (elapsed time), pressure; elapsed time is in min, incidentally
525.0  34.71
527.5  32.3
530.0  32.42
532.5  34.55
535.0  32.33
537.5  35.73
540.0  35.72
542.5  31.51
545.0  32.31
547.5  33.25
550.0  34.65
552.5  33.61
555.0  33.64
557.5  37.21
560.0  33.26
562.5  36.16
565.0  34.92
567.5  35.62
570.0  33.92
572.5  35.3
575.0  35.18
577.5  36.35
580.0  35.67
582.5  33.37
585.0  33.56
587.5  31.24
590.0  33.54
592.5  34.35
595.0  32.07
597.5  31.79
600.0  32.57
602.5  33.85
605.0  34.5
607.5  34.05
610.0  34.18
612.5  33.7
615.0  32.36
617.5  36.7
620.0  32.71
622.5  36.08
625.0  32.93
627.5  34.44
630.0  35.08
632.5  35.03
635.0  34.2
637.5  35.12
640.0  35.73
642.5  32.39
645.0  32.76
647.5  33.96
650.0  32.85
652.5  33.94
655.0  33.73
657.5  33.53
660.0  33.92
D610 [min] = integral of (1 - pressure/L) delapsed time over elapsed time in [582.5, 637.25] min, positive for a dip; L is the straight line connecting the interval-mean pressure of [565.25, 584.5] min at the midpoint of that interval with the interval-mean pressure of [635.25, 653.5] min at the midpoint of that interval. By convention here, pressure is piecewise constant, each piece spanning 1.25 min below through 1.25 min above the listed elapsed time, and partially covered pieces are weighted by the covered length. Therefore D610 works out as 1.0 min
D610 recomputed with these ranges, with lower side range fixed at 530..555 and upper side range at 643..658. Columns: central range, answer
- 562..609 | -0.7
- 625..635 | -0.3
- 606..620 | -0.2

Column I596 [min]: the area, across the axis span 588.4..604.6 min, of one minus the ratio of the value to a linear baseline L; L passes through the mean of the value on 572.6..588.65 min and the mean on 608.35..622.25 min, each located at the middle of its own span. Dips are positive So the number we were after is 0.54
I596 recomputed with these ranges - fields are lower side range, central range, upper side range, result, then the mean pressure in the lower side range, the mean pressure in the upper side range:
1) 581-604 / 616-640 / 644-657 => -1.0 min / 33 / 33.5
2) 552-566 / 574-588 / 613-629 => 0.1 min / 34.9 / 34.2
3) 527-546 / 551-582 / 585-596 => -1.8 min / 33.4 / 32.9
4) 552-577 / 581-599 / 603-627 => 0.9 min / 35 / 34.1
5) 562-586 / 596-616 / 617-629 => 0.7 min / 35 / 34.4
